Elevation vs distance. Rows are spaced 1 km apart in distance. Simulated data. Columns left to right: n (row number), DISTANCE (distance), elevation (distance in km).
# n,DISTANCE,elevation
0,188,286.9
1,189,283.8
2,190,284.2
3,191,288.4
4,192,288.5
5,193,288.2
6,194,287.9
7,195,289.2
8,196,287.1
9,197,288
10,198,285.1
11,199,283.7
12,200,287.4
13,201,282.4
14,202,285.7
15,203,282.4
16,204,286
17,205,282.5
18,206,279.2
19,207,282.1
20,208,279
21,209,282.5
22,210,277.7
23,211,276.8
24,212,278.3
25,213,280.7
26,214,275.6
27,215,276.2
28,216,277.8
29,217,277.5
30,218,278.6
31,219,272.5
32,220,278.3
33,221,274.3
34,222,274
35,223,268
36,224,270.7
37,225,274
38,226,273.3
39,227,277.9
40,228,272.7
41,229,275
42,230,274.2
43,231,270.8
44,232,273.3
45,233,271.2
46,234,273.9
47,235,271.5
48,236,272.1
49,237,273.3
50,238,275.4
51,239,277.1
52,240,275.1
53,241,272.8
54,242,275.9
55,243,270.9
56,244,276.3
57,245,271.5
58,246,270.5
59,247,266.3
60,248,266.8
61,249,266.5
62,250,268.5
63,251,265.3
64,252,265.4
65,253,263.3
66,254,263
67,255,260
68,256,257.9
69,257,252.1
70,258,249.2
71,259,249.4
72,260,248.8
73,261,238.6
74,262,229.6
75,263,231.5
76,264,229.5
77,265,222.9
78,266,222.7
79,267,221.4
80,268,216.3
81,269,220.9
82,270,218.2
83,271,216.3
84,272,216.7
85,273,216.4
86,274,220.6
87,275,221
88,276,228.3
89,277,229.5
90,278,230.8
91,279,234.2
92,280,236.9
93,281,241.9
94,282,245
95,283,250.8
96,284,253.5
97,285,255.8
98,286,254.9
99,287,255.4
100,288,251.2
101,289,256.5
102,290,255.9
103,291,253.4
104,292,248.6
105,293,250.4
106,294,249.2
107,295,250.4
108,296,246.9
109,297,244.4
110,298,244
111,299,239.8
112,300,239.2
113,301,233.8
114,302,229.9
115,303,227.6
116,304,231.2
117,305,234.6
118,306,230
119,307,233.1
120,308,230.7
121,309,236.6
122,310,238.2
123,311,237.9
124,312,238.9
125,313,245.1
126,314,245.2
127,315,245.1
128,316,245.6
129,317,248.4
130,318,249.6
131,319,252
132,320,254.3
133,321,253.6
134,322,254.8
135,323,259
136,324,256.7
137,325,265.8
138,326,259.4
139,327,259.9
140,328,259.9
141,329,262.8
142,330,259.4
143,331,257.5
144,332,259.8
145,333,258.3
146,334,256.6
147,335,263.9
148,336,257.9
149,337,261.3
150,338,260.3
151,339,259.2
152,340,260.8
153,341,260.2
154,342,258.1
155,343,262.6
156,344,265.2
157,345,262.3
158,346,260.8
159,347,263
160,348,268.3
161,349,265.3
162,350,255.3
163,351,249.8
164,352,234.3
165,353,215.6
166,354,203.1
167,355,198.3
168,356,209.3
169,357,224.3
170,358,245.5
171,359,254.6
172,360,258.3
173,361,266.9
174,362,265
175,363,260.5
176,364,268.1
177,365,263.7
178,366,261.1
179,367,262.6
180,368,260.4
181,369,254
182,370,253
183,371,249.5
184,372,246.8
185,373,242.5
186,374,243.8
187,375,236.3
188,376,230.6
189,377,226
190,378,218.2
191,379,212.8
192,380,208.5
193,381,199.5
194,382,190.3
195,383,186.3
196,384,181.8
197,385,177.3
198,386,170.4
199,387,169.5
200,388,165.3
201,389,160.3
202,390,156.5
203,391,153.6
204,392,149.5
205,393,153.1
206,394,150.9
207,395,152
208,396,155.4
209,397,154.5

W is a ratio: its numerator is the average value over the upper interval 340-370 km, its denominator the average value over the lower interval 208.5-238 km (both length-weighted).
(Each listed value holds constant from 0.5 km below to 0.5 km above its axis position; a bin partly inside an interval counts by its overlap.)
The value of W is 0.9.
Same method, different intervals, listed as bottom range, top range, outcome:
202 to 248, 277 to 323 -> 0.89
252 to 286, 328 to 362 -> 1.06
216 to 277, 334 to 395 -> 0.89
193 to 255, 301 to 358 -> 0.90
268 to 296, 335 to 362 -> 1.04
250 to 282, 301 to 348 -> 1.06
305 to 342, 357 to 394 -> 0.87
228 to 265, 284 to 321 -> 0.93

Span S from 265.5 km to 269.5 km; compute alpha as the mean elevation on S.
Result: 220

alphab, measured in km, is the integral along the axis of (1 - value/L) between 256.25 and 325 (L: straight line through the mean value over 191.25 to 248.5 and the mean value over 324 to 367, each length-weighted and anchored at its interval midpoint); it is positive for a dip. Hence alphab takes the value 6.3 km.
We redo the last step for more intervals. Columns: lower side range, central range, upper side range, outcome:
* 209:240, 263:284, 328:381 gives 2.95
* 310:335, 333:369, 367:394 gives -3.77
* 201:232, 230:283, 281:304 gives 2.25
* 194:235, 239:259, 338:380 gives 0.37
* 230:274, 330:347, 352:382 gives -1.28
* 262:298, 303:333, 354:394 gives -2.50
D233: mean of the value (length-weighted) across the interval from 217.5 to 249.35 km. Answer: 273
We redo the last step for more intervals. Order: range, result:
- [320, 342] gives 259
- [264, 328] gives 241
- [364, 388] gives 223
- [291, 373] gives 250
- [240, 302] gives 246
